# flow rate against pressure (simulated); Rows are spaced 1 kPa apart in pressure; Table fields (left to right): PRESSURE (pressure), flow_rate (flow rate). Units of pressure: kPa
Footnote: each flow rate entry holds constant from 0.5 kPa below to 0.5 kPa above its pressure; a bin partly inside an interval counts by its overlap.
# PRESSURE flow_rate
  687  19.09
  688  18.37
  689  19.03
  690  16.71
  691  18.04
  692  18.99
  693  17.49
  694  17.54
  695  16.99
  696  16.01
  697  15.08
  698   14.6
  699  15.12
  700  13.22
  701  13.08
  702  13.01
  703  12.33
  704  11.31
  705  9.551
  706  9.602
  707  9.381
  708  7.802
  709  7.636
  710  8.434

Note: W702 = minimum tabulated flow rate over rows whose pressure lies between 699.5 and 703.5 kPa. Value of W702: 12.33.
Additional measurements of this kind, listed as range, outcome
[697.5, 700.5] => 13.22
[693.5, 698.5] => 14.6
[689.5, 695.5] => 16.71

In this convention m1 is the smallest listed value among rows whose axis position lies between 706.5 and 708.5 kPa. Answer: 7.802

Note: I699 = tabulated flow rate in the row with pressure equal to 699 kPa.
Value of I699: 15.12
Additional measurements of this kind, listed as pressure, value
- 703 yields 12.33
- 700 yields 13.22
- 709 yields 7.636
